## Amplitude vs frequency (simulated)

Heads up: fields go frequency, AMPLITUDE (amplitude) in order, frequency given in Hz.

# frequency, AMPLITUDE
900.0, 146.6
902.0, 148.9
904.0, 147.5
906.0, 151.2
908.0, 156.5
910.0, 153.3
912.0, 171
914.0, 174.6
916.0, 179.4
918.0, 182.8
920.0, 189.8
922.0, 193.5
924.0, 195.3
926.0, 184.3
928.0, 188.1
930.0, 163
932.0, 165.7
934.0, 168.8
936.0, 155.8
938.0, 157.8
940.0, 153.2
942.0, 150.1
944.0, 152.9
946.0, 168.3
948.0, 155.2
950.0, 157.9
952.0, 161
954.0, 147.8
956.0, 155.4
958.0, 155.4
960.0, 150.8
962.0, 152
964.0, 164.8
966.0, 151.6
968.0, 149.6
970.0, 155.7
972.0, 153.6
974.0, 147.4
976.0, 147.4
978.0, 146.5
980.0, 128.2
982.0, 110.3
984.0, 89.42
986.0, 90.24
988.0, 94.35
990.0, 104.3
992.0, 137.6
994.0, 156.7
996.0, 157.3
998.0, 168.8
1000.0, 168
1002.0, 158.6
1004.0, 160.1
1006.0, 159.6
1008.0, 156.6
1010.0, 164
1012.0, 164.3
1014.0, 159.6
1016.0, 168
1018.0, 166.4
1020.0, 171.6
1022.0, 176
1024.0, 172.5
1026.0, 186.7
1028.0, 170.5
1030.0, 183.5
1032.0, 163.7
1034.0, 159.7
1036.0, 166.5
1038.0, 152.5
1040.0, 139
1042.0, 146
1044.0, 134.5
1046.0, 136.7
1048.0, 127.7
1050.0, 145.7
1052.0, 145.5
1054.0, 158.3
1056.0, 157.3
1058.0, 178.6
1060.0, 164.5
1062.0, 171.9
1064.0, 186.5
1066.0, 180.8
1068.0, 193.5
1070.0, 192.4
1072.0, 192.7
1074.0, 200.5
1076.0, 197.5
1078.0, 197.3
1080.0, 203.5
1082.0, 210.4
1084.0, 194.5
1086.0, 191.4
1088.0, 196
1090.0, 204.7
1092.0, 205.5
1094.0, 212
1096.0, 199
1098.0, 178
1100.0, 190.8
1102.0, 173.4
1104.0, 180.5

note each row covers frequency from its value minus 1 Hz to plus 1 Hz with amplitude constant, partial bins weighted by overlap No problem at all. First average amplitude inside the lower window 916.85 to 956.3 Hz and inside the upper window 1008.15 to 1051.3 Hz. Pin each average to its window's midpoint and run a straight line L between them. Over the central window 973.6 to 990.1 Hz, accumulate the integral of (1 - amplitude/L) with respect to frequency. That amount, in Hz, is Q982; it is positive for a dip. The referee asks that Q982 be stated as 4.69 Hz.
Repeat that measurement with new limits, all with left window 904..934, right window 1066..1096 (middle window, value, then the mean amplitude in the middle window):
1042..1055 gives 3.5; 142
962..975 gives 2.0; 154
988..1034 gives 6.6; 161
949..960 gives 1.5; 155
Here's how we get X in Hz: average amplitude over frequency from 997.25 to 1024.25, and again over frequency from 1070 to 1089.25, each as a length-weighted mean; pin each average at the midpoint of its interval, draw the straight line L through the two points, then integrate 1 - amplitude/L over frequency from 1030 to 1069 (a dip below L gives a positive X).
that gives 5.2 Hz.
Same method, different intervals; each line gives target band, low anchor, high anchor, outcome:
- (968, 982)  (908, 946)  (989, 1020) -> 1.6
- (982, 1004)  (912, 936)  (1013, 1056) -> 4.4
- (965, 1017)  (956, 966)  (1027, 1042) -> 4.5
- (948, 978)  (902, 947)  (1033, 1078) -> 2.5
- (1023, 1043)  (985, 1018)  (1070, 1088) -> 0.5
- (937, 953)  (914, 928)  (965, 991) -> 0.5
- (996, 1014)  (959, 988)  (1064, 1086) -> -0.8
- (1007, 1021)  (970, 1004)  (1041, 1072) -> -1.7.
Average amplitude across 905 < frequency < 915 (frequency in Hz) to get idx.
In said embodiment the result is 161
